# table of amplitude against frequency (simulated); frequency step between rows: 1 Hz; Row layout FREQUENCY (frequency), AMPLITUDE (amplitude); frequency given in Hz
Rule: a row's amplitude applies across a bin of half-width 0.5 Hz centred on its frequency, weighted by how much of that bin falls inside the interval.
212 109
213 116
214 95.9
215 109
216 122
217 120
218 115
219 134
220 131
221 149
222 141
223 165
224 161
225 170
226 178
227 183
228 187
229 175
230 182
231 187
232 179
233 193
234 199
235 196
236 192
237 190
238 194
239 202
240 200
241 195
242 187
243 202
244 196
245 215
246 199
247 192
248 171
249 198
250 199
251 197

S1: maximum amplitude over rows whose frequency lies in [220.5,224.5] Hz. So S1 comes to 165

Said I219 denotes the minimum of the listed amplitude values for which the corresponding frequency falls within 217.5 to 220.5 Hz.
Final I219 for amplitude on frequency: 115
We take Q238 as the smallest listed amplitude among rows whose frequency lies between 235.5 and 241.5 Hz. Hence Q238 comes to 190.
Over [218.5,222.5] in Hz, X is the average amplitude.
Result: 139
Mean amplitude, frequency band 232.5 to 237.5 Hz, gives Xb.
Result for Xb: 194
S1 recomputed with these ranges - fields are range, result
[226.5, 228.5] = 187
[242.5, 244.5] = 202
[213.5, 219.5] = 134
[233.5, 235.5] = 199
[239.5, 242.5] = 200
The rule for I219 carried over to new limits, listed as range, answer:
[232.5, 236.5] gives 192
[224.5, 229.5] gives 170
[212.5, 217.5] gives 95.9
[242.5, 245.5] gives 196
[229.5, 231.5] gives 182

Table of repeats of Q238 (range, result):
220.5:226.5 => 141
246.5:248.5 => 171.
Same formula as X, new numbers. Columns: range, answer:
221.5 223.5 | 153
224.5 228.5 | 180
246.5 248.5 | 182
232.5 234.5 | 196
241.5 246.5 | 200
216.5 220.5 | 125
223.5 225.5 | 166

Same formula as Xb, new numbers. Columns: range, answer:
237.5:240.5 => 199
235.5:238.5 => 192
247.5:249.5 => 184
